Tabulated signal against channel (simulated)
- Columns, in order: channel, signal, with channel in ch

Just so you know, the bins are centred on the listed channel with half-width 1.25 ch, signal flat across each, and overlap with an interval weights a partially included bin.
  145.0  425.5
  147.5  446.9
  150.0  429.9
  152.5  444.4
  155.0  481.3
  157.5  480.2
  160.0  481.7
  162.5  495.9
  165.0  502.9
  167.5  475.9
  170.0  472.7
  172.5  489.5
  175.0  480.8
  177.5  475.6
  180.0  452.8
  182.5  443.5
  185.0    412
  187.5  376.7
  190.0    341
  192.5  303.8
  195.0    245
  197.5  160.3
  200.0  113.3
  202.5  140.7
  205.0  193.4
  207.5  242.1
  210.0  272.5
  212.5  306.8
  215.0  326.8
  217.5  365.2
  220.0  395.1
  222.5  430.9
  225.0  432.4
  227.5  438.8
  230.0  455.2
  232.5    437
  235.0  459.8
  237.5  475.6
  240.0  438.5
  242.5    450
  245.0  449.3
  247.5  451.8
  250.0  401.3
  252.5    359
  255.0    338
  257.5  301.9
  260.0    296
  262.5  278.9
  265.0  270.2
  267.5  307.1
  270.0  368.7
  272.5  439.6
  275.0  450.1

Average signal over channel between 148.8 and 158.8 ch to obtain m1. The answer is 459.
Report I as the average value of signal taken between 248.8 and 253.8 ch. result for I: 380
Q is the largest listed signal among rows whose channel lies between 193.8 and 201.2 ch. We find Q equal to 245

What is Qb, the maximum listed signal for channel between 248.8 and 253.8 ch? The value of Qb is 401.3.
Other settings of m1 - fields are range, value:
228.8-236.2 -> 451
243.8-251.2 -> 434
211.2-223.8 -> 365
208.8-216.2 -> 302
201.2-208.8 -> 192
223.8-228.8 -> 436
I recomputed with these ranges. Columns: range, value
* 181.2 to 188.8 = 411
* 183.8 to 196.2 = 336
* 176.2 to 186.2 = 446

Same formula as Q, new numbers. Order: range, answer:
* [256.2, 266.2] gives 301.9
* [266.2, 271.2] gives 368.7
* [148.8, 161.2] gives 481.7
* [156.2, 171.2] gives 502.9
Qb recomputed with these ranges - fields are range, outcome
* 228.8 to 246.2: 475.6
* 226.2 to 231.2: 455.2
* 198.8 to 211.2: 272.5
